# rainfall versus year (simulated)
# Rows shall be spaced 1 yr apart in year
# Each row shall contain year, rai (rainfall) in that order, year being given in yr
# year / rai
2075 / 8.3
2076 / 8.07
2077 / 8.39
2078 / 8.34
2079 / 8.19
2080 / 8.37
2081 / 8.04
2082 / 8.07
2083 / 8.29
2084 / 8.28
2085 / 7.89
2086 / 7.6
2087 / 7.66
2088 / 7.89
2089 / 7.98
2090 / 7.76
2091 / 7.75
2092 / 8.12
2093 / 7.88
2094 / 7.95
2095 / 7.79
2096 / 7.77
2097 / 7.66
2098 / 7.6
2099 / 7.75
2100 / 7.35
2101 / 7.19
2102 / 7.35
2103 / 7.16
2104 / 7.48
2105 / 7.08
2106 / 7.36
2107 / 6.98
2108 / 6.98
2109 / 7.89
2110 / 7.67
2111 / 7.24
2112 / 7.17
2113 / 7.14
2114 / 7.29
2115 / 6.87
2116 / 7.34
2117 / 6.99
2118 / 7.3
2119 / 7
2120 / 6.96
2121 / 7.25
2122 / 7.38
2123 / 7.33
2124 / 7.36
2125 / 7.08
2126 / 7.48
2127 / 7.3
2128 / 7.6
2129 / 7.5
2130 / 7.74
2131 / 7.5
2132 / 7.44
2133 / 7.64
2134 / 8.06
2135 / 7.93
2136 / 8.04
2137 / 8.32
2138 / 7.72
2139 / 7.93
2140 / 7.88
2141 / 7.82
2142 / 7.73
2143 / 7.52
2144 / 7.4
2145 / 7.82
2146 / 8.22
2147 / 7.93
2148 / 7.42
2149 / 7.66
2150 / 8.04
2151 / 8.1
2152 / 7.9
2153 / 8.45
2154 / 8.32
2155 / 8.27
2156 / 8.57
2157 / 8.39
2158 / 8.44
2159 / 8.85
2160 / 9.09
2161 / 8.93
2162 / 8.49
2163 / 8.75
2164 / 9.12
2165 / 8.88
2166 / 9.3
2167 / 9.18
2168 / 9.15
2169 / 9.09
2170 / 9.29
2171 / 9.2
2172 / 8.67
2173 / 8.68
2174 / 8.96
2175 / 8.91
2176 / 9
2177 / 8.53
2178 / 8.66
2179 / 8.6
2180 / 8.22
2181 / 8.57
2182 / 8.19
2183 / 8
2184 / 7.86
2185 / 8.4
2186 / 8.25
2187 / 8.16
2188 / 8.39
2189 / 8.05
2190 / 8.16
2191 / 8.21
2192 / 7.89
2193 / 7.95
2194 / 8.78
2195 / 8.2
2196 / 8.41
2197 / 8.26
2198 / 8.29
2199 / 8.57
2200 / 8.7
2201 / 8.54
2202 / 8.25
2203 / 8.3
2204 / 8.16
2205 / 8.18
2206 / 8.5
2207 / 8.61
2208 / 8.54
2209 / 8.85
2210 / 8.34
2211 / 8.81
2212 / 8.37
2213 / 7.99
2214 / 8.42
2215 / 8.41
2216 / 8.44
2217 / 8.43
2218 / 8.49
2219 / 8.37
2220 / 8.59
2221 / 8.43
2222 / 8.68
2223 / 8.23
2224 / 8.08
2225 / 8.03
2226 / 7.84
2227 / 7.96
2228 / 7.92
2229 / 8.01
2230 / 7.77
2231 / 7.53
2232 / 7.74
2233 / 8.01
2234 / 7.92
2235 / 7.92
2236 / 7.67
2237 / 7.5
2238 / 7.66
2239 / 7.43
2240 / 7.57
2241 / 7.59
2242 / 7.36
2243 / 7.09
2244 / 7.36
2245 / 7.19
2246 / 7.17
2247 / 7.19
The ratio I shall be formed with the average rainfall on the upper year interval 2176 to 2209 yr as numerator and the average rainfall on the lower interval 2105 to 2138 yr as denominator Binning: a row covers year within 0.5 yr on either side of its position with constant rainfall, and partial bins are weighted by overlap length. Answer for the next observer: 1.13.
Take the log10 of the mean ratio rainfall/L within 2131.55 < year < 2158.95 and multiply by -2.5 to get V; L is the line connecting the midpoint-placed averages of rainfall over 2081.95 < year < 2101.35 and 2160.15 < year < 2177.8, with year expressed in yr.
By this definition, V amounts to 0.08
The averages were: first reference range 7.81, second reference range 8.95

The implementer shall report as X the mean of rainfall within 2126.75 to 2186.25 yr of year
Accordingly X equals 8.29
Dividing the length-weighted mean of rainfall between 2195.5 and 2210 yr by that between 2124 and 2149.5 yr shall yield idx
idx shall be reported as 1.10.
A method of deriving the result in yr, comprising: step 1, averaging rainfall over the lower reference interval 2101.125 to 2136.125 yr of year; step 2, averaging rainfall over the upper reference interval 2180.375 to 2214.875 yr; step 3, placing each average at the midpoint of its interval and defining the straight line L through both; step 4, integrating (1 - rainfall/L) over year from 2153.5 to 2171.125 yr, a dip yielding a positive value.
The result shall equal -2.1 yr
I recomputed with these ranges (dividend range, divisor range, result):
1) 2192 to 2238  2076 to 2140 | 1.08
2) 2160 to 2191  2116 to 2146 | 1.14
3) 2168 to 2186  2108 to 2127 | 1.19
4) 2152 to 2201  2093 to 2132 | 1.16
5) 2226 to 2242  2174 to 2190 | 0.92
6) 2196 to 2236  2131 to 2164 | 1.02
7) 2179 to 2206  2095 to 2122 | 1.13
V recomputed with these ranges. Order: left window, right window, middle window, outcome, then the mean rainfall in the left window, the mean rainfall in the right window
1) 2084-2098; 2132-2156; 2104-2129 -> 0.088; 7.83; 7.92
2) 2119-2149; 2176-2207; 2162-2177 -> -0.118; 7.62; 8.32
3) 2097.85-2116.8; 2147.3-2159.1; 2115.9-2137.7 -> 0.027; 7.3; 8.17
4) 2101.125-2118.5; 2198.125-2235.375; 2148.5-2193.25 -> -0.093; 7.25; 8.27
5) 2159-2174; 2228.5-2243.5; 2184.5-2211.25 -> 0.003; 8.98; 7.65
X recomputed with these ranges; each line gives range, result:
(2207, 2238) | 8.18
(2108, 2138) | 7.44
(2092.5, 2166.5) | 7.76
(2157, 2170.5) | 8.94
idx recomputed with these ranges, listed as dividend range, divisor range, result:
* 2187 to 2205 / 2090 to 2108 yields 1.10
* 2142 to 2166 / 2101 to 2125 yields 1.15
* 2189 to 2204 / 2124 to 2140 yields 1.08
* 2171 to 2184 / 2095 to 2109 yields 1.16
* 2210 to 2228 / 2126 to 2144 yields 1.08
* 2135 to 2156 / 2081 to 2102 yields 1.02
